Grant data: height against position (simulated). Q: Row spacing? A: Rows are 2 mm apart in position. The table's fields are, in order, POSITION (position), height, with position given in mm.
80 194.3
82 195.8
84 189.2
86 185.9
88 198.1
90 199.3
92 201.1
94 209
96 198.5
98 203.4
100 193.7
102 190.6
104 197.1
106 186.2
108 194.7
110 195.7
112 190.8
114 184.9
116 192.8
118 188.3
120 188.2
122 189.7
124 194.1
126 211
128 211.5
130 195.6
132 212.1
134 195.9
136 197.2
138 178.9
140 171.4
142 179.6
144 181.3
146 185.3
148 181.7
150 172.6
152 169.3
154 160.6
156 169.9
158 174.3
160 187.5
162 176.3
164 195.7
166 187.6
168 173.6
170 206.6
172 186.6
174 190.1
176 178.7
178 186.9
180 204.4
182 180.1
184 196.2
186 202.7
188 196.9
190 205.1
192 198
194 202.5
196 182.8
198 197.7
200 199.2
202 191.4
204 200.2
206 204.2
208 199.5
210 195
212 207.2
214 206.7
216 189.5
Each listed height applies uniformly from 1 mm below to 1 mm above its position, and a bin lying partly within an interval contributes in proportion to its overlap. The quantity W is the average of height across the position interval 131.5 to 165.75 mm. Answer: 181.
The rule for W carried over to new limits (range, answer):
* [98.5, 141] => 193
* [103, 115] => 192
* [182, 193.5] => 198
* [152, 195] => 188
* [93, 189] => 189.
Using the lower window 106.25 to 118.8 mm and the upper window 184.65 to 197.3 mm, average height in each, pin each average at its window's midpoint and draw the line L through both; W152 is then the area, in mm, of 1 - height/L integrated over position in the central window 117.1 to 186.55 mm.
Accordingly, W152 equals 2.5 mm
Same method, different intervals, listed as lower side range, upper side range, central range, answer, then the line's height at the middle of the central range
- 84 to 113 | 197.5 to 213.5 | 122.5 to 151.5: 1.02 mm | 197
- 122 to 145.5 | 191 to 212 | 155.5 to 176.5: 1.13 mm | 195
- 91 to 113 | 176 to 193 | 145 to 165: 1.88 mm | 196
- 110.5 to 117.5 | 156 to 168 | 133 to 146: 0.12 mm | 186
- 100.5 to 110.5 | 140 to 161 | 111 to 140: -1.41 mm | 185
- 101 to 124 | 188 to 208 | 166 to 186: 0.64 mm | 196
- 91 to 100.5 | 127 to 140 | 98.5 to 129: 0.76 mm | 199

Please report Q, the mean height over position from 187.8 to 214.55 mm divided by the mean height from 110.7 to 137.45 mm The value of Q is 1.0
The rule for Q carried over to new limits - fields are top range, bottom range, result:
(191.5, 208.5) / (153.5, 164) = 1.12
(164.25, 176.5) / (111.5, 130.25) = 0.97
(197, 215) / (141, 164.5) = 1.13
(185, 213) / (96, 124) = 1.03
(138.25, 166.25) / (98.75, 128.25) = 0.92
